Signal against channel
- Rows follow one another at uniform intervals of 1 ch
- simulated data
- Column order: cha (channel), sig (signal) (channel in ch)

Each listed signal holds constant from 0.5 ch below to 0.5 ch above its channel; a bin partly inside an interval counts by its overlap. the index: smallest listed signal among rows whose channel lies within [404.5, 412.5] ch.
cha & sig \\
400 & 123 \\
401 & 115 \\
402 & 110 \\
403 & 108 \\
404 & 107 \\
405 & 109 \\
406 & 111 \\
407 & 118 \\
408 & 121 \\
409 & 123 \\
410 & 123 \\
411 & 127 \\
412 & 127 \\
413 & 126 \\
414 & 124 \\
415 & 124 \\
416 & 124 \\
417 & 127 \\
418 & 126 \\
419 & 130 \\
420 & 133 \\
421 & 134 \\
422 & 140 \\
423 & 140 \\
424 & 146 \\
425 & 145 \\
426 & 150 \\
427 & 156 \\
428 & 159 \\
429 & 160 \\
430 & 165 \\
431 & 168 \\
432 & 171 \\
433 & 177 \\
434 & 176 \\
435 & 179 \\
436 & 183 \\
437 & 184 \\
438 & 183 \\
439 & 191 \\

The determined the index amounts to 109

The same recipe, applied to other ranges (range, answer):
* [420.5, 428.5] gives 134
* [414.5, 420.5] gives 124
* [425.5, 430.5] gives 150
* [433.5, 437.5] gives 176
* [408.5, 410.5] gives 123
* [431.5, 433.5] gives 171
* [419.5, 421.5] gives 133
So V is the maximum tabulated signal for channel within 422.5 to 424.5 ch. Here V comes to 146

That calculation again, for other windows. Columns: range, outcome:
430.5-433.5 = 177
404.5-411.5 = 127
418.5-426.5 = 150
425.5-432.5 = 171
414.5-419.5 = 130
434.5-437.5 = 184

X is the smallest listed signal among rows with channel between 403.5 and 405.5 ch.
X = 107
